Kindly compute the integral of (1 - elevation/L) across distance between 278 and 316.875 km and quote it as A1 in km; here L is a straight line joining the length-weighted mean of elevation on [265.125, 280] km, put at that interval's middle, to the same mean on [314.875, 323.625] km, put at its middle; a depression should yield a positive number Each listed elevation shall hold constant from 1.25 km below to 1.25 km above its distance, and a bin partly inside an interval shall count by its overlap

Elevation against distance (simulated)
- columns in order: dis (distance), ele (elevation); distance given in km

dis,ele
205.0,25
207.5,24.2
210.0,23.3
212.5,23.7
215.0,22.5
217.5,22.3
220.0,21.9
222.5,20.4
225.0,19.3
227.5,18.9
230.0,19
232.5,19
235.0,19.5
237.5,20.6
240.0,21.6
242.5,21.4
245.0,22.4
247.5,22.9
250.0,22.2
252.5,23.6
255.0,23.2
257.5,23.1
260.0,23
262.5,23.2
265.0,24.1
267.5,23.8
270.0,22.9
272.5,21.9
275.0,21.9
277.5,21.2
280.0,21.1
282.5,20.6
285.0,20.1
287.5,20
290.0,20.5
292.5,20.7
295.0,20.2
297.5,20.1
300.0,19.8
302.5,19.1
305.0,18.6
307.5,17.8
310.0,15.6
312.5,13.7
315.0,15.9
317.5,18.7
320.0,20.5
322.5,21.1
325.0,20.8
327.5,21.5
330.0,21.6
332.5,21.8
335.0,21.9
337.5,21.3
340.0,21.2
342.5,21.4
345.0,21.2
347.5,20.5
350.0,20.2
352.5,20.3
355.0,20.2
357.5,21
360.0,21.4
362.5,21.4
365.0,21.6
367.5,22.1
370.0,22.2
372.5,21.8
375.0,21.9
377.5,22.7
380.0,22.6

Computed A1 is 3.5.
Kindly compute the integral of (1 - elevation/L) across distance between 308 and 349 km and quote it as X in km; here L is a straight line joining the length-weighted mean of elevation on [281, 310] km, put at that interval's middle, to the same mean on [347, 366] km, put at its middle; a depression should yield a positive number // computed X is 0.8 km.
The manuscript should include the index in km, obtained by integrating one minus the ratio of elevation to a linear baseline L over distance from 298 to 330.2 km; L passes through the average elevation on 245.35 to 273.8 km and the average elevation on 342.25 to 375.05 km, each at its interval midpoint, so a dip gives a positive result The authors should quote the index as 4.8 km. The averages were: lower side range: 23.1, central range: 18.8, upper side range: 21.2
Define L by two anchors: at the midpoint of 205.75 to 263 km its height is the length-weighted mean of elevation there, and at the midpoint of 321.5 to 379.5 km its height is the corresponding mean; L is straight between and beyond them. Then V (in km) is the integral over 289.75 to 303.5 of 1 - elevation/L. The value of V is 0.97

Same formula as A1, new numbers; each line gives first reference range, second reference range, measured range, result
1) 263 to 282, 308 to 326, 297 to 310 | 0.44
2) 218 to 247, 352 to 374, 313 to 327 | 1.25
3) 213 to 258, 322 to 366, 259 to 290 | -0.95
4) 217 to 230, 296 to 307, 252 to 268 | -2.87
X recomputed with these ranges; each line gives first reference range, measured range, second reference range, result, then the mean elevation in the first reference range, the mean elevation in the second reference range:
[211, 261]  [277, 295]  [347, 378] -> 0.75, 21.5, 21.3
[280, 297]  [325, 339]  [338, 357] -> -0.60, 20.4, 20.7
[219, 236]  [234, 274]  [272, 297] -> -4.52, 19.7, 20.8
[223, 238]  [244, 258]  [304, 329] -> -2.74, 19.4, 18.4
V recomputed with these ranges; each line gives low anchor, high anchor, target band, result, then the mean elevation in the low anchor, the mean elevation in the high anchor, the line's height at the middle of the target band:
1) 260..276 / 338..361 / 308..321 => 2.9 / 23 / 20.8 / 21.8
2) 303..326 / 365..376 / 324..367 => -2.1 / 18.1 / 22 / 20.2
